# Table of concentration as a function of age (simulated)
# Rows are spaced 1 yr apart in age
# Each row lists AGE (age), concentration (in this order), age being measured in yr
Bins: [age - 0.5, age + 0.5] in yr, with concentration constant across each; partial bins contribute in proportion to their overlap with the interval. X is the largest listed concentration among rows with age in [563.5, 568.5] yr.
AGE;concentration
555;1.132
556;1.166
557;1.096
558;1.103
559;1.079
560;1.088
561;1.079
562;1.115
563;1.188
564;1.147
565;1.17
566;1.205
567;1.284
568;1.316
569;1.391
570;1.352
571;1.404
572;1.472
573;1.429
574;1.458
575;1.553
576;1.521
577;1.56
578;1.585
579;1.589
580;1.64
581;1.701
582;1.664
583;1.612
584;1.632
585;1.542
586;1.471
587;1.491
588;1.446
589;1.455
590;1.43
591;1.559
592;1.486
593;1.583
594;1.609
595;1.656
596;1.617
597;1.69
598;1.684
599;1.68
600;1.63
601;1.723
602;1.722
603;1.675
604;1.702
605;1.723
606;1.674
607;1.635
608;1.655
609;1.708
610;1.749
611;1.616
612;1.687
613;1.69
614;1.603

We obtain 1.316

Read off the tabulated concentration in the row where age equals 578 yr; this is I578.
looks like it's 1.585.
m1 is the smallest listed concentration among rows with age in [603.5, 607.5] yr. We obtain 1.635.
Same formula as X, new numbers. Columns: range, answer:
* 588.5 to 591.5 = 1.559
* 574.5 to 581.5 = 1.701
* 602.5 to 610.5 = 1.749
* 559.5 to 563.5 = 1.188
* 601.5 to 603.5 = 1.722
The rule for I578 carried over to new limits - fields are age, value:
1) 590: 1.43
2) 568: 1.316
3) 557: 1.096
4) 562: 1.115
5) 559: 1.079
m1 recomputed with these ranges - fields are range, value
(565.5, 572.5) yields 1.205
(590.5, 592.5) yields 1.486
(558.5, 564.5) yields 1.079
